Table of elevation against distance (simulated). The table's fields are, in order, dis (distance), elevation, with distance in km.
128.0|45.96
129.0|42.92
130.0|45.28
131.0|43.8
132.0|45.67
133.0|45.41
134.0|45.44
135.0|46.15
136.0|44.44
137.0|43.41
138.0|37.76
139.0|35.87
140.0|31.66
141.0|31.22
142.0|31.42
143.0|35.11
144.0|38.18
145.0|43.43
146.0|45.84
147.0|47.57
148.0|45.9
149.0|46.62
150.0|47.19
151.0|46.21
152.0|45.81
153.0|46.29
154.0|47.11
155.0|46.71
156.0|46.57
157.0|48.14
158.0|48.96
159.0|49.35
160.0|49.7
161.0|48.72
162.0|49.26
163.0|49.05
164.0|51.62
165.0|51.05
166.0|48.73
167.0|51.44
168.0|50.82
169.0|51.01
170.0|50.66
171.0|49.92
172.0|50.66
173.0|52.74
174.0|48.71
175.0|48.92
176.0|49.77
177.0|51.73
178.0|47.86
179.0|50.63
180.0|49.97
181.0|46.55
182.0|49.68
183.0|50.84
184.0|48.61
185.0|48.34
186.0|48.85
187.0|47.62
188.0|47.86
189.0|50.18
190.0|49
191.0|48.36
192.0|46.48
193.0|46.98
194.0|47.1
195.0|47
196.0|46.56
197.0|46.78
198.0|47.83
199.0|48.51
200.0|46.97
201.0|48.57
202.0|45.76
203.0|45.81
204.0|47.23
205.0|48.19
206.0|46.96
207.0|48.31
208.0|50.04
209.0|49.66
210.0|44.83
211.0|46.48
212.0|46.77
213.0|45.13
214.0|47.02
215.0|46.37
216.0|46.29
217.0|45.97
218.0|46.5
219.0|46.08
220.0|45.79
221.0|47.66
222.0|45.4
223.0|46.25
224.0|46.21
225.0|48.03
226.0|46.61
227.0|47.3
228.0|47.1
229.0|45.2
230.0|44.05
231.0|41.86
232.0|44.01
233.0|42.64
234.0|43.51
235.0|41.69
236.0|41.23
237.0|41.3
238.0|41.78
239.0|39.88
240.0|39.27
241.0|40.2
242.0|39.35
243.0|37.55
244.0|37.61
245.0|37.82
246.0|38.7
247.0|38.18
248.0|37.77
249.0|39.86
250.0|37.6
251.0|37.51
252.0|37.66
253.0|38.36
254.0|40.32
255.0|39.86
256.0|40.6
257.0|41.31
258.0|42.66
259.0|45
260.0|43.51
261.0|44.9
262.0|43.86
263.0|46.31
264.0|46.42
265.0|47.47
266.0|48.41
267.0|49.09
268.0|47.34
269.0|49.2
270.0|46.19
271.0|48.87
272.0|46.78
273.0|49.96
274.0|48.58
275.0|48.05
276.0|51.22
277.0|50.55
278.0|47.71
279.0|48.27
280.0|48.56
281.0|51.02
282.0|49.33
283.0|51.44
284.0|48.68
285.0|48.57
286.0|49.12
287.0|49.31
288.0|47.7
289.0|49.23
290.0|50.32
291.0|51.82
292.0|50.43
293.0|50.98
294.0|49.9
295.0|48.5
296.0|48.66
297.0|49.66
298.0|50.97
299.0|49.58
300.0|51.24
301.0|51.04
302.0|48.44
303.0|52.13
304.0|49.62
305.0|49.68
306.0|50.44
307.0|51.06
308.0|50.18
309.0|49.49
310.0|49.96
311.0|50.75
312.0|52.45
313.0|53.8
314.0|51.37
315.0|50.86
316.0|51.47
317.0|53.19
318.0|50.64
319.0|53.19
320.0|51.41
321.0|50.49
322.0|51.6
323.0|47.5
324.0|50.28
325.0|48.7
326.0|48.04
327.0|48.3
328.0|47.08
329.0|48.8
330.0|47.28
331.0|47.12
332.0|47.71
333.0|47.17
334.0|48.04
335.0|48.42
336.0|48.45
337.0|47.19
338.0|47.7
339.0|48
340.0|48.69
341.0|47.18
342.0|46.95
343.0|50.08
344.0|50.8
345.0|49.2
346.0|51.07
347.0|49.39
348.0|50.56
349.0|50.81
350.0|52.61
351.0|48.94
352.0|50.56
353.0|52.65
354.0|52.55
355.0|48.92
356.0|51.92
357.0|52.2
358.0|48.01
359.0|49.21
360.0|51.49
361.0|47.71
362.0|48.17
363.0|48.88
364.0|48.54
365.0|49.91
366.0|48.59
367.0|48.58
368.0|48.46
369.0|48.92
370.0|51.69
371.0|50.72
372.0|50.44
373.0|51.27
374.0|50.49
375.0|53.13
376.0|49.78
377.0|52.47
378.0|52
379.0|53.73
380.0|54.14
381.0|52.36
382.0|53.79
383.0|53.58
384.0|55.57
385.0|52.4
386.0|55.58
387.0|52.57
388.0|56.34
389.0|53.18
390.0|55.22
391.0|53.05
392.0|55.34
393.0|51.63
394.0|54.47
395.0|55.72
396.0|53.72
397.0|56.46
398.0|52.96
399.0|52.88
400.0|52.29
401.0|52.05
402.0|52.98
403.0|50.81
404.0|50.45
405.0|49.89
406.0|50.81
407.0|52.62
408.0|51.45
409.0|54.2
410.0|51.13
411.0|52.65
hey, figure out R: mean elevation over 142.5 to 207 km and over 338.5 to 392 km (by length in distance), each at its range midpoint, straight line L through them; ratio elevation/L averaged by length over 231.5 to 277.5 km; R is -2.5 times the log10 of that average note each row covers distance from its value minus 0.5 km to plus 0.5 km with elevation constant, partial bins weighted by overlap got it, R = 0.147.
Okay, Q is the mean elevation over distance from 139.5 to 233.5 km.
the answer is 46.9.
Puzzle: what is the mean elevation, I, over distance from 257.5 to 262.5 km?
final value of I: 44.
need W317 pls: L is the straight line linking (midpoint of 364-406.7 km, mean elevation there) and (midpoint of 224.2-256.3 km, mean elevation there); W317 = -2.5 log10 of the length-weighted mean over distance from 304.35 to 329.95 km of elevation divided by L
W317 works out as -0.07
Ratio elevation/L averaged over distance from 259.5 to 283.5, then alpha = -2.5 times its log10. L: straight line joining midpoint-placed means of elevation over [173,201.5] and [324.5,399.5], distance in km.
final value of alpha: 0.03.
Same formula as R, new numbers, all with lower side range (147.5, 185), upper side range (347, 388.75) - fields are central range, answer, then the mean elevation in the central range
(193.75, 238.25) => 0.080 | 46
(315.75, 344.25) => 0.040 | 49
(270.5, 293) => 0.019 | 49.4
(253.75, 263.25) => 0.169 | 42.8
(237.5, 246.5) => 0.263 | 39.1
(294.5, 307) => 0.010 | 50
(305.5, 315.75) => -0.010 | 51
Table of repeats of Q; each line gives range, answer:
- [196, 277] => 44.6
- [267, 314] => 49.7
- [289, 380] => 50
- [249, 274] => 44.1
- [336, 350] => 49.2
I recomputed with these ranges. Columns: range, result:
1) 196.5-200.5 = 47.5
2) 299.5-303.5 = 50.7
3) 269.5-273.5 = 48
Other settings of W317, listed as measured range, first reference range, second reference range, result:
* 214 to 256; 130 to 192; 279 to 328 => 0.145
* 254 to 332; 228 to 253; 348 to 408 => -0.095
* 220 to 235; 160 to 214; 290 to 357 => 0.085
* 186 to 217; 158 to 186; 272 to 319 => 0.057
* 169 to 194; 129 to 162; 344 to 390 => -0.096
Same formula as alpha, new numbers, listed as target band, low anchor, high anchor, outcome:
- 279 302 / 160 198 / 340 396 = 0.02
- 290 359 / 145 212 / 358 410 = 0.02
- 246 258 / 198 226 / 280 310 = 0.23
